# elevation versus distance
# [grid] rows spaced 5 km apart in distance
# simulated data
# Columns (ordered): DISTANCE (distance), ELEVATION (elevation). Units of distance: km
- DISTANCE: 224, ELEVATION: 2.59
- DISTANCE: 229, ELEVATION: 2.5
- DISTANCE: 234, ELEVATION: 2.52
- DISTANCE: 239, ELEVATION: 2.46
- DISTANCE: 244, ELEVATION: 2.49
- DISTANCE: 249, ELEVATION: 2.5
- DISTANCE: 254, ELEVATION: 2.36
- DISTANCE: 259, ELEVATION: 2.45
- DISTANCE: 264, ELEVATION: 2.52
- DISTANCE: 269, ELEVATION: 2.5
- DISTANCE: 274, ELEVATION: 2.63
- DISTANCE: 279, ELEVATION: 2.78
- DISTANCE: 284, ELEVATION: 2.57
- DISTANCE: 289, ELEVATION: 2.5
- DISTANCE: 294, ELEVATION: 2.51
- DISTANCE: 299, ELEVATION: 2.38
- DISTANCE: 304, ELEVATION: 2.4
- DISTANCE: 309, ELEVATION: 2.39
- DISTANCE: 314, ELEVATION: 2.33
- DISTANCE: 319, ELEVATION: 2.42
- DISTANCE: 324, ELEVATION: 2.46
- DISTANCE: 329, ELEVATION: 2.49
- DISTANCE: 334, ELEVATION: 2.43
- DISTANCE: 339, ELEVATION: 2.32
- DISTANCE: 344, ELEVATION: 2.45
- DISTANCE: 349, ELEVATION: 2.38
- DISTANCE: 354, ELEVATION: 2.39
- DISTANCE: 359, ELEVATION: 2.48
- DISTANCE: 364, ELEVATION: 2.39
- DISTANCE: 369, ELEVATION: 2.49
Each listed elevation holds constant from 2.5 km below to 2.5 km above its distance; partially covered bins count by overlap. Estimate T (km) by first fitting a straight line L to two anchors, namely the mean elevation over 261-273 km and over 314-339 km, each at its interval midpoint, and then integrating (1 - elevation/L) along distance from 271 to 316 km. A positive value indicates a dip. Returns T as -0.38 km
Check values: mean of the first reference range 2.52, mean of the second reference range 2.42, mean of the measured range 2.5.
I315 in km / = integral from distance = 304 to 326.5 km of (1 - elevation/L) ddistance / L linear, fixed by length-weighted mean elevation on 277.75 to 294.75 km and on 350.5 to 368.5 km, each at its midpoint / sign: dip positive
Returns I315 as 1.1 km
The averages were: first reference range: 2.58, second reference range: 2.43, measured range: 2.4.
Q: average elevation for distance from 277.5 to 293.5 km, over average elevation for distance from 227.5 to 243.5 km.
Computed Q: 1.0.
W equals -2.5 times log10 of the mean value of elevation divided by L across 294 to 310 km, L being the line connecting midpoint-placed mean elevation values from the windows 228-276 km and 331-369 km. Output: 0.02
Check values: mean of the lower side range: 2.49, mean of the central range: 2.41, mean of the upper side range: 2.41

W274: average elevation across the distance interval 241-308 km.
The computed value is 2.5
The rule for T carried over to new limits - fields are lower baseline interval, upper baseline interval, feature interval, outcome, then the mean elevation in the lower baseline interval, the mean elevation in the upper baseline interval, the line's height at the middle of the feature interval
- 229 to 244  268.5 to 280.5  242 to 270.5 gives 1.2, 2.49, 2.65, 2.57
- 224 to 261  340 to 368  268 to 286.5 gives -1.3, 2.48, 2.42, 2.46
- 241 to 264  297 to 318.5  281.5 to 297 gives -0.8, 2.46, 2.38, 2.41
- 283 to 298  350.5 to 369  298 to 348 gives 1.3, 2.51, 2.43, 2.47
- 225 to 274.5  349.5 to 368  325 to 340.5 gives 0.1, 2.49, 2.42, 2.44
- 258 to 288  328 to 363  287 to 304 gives 0.5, 2.58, 2.42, 2.53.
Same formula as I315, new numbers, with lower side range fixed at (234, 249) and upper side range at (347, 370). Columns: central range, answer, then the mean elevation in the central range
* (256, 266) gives 0.0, 2.48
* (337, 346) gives 0.2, 2.38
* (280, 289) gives -0.4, 2.59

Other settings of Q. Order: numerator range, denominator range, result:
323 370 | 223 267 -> 0.98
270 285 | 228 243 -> 1.06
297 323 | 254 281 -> 0.94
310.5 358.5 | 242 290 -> 0.95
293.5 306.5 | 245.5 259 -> 0.99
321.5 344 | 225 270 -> 0.98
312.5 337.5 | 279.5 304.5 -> 0.97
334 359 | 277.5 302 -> 0.95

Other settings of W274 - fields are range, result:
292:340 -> 2.41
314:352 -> 2.41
